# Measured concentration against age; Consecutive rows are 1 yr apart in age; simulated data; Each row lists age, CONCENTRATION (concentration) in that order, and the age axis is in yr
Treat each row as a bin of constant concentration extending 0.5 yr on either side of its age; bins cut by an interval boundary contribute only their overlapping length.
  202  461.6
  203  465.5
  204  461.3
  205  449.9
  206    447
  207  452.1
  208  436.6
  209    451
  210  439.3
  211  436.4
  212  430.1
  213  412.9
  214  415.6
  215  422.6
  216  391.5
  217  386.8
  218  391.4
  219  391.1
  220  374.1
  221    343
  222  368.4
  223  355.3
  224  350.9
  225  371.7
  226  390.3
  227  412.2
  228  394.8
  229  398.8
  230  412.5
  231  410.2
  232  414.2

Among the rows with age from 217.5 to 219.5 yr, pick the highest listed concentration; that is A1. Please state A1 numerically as 391.4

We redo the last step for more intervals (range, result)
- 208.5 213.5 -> 451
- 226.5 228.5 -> 412.2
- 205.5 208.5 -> 452.1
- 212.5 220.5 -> 422.6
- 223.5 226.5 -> 390.3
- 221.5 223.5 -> 368.4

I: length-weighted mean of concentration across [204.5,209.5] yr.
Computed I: 447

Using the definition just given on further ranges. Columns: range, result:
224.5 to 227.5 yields 391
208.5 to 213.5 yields 434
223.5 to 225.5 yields 361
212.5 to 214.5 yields 414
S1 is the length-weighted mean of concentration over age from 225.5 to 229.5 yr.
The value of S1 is 399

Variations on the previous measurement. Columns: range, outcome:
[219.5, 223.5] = 360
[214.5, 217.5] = 400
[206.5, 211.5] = 443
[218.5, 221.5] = 369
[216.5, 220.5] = 386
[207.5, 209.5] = 444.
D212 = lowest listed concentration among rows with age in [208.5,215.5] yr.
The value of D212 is 412.9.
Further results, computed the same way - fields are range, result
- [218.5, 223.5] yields 343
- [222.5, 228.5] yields 350.9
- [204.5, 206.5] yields 447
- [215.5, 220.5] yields 374.1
